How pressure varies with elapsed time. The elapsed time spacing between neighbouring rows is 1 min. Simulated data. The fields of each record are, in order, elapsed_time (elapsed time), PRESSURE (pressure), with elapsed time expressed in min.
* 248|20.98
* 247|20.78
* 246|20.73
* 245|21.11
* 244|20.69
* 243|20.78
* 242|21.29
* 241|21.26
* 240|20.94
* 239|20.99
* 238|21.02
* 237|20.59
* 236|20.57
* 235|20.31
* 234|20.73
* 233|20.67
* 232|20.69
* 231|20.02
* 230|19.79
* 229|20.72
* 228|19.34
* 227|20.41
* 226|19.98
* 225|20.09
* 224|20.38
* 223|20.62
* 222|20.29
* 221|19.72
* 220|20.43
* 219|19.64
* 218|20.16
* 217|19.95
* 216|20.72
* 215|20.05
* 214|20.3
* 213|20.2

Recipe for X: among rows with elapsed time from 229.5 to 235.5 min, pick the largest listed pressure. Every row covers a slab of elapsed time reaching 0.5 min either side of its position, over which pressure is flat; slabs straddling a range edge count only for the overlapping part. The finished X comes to 20.73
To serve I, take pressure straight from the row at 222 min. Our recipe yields 20.29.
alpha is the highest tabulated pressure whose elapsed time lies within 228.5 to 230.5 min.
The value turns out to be 20.72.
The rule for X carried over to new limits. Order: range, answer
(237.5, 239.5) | 21.02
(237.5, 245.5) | 21.29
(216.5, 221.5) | 20.43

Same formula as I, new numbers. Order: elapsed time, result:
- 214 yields 20.3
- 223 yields 20.62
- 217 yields 19.95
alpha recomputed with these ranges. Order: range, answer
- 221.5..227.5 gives 20.62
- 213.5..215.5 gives 20.3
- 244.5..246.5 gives 21.11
